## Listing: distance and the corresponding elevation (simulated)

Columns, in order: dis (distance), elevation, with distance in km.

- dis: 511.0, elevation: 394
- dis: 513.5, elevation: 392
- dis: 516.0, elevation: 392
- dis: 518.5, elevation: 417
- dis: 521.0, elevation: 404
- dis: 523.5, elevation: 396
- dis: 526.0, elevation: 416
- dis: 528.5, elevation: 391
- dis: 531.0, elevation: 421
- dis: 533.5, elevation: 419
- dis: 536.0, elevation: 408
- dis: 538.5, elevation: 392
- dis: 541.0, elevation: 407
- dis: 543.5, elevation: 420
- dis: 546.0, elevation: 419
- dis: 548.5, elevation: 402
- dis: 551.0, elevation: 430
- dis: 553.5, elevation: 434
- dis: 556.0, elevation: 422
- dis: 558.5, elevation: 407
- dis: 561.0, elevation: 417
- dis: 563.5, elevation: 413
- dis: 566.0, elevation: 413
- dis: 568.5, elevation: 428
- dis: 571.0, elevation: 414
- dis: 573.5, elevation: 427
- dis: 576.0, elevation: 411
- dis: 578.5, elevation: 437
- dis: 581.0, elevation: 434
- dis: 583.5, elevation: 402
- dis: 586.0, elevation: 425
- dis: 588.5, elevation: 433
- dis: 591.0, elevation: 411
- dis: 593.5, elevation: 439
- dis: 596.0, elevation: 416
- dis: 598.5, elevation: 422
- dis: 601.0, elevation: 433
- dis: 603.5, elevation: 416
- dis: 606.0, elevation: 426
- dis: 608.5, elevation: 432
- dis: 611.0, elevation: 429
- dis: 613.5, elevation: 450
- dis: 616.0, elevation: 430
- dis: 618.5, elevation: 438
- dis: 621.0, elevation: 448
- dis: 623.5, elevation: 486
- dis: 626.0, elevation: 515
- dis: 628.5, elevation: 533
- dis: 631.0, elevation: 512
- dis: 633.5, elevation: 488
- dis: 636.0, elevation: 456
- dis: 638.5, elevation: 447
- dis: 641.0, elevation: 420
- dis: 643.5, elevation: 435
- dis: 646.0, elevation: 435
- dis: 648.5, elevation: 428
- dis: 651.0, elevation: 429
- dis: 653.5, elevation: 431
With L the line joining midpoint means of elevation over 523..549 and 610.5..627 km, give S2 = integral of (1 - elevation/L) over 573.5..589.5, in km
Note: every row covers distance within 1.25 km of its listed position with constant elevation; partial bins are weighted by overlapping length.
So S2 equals 0.42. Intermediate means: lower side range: 409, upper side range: 457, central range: 424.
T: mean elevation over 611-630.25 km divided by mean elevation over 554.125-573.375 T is 1.1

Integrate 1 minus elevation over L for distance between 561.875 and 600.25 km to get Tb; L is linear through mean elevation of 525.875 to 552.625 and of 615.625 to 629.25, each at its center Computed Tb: 1.9 km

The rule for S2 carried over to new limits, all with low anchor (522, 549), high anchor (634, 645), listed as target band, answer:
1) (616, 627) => -0.74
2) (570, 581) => -0.06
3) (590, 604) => 0.17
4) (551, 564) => -0.14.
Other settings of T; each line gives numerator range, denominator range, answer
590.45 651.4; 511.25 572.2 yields 1.09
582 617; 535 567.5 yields 1.03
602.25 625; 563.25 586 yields 1.05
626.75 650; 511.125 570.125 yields 1.12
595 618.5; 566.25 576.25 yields 1.02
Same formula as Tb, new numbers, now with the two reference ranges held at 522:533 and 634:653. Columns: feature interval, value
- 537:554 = -0.09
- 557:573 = 0.03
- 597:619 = -0.11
